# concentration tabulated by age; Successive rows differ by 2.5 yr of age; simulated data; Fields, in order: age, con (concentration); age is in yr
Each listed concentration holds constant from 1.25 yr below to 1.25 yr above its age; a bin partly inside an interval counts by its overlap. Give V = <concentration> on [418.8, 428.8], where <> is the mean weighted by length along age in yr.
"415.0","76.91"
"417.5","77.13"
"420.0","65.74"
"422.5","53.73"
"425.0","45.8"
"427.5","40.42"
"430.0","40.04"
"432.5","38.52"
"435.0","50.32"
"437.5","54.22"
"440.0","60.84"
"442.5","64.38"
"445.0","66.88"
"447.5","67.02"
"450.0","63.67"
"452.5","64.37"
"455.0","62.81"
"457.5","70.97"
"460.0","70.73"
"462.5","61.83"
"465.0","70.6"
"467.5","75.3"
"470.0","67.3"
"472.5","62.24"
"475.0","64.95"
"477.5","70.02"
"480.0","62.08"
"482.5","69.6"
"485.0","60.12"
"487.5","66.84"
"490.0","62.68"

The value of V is 51.3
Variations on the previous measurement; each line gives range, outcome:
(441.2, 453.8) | 65.2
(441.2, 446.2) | 65.6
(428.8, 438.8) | 45.9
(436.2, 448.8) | 62.6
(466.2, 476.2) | 67.5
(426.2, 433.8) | 39.8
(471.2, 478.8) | 65.7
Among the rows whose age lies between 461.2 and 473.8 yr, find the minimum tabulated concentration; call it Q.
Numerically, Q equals 61.83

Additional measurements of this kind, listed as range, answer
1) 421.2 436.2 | 38.52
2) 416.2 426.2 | 45.8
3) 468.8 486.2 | 60.12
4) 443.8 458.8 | 62.81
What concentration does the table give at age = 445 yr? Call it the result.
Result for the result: 66.88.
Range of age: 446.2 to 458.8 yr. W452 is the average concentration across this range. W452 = 65.8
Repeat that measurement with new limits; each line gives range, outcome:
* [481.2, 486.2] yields 64.9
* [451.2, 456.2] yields 63.6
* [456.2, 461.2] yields 70.8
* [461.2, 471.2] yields 68.8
